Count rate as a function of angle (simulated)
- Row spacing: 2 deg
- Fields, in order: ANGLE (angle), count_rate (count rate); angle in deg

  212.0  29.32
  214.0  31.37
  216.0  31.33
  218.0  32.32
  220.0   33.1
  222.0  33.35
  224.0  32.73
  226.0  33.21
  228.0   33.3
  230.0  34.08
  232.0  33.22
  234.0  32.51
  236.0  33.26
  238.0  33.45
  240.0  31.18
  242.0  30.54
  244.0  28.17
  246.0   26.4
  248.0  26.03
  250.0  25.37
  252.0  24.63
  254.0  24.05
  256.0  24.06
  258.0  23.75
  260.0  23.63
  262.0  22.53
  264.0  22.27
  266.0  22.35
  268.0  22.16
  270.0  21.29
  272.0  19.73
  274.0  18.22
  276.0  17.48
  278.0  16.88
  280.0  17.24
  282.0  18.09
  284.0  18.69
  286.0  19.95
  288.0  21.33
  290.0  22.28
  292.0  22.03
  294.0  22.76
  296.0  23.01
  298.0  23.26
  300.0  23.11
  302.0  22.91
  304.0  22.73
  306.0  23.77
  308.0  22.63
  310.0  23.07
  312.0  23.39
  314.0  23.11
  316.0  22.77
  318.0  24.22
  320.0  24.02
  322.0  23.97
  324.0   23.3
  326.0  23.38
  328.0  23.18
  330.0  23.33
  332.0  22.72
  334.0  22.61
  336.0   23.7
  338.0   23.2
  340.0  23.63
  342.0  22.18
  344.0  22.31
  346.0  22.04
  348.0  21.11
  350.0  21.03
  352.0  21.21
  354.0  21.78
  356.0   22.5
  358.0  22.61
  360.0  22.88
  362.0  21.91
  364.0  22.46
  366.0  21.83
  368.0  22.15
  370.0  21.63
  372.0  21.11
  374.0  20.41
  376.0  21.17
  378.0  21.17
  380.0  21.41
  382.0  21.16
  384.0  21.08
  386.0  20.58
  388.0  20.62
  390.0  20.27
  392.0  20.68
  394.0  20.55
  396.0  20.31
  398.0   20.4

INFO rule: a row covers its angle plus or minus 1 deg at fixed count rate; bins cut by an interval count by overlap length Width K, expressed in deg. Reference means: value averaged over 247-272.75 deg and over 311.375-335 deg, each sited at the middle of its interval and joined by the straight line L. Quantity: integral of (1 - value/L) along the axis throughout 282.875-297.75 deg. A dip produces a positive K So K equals 1.1 deg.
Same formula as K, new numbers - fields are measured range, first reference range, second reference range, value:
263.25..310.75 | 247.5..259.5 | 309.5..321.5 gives 5.6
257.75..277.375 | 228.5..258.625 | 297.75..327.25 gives 4.2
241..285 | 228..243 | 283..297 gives 7.6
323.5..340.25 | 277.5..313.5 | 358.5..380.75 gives -1.2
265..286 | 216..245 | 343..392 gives 7.0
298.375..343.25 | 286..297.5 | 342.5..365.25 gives -2.4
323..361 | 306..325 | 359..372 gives 0.2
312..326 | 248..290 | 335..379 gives -1.2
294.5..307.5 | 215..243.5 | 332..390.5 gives 1.8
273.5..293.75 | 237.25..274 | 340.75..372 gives 3.9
